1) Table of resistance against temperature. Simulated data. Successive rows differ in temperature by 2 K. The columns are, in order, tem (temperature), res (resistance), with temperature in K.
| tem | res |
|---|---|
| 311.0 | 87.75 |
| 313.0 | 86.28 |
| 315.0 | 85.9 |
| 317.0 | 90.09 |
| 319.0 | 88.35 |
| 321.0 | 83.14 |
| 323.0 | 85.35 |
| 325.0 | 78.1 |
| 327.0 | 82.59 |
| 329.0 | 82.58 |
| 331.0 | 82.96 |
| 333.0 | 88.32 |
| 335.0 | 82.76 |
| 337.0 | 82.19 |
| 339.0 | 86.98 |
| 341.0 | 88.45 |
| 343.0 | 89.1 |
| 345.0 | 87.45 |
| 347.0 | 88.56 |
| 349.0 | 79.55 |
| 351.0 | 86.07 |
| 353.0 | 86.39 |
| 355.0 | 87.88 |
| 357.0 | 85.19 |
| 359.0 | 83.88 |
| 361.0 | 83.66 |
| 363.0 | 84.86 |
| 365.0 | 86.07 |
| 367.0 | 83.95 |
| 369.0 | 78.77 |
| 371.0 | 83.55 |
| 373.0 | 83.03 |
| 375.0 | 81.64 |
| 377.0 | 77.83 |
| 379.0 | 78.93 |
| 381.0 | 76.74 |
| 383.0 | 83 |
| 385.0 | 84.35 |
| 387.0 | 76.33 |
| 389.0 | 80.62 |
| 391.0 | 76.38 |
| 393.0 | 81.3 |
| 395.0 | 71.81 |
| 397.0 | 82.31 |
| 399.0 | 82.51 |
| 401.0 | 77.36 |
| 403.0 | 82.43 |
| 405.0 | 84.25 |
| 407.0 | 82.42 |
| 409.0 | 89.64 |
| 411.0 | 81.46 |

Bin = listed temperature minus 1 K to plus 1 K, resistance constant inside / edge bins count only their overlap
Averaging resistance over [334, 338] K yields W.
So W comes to 82.5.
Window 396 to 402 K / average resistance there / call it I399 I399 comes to 80.7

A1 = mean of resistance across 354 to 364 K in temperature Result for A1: 85.1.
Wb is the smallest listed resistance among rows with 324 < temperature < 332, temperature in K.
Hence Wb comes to 78.1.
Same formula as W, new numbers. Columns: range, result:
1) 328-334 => 84.6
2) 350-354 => 86.2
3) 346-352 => 84.7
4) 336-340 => 84.6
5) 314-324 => 86.6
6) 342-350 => 86.2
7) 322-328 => 82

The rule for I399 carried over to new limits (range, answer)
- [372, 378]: 80.8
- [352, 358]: 86.5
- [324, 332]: 81.6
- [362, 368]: 85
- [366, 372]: 82.1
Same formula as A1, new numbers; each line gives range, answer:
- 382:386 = 83.7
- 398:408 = 81.8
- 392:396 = 76.6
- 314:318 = 88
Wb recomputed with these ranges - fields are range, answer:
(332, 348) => 82.19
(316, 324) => 83.14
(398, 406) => 77.36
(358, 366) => 83.66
